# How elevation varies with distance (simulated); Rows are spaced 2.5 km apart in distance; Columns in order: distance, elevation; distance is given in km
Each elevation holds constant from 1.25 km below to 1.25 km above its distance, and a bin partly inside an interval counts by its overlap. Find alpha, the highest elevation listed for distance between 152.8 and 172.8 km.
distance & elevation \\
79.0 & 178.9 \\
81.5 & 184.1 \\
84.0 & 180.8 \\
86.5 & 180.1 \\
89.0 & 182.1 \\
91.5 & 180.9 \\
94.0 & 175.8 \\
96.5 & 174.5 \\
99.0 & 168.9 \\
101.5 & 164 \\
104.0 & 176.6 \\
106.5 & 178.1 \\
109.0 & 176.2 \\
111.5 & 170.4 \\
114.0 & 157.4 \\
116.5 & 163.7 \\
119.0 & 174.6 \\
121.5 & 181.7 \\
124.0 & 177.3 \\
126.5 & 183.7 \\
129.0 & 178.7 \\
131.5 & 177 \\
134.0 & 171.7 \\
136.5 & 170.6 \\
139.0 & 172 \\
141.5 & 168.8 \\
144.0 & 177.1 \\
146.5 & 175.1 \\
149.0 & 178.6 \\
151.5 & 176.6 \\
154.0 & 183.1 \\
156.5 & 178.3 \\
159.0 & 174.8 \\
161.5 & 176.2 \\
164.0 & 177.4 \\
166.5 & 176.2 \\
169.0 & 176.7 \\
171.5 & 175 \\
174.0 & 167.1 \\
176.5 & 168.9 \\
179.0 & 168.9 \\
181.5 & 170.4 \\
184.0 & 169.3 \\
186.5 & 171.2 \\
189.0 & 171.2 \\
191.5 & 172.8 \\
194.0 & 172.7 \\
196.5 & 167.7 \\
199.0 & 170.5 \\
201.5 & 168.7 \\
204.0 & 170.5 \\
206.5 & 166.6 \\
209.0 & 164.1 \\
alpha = 183.1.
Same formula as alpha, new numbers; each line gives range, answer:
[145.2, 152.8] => 178.6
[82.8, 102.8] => 182.1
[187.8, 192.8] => 172.8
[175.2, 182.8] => 170.4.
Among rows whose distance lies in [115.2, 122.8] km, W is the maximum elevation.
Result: 181.7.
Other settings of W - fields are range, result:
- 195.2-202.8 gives 170.5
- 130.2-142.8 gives 177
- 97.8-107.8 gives 178.1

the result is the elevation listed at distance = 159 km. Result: 174.8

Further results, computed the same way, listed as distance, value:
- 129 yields 178.7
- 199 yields 170.5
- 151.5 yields 176.6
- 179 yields 168.9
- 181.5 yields 170.4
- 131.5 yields 177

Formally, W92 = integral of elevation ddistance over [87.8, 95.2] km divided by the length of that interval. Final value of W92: 180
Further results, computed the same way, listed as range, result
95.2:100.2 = 172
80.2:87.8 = 182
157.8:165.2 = 176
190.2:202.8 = 170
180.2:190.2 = 171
